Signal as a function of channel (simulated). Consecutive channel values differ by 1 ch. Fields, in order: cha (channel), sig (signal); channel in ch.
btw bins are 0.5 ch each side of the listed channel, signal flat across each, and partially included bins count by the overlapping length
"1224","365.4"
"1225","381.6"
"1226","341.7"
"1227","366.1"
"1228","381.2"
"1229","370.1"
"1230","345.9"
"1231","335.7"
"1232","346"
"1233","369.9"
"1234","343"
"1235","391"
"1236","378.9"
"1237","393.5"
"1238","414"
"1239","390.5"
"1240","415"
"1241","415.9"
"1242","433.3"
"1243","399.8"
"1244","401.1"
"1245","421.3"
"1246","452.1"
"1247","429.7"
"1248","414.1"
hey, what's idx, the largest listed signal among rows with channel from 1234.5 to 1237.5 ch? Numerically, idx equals 393.5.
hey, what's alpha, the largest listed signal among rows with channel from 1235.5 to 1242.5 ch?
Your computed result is 433.3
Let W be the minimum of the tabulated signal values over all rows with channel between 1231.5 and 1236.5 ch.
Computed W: 343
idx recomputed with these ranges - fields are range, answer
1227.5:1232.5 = 381.2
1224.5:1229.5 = 381.6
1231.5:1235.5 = 391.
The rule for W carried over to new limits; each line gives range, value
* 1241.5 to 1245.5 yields 399.8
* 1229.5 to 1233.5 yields 335.7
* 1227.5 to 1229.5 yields 370.1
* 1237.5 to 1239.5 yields 390.5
